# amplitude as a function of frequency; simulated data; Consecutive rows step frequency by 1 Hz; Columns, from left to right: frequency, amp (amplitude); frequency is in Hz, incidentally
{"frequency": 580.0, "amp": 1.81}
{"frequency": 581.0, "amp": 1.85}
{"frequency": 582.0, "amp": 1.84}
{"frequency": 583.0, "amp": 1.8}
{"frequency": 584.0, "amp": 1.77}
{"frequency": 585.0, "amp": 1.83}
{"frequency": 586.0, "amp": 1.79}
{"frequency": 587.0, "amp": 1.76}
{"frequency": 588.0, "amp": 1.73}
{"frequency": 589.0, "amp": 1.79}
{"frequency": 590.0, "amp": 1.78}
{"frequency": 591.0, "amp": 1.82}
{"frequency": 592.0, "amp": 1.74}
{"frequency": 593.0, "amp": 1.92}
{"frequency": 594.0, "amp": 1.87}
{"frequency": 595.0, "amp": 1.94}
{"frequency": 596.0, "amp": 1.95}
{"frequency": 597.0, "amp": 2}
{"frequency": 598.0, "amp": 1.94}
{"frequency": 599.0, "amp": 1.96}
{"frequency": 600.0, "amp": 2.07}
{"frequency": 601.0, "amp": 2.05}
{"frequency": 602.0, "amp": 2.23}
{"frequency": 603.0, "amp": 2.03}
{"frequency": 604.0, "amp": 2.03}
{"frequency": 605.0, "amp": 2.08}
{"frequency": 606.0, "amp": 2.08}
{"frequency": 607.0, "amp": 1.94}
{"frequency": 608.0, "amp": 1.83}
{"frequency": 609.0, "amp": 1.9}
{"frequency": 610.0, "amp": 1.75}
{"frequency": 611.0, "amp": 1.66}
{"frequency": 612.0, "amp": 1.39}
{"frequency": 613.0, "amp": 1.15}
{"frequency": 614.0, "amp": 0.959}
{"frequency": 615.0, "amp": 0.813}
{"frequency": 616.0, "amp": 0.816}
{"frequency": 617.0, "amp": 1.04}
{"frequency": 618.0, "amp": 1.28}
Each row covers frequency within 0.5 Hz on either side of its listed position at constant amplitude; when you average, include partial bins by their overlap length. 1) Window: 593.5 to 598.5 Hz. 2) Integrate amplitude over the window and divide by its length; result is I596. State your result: 1.94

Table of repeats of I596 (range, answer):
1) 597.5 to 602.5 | 2.05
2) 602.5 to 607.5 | 2.03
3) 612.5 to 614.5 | 1.05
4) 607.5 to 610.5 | 1.83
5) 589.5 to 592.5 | 1.78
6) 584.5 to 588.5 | 1.78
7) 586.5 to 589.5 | 1.76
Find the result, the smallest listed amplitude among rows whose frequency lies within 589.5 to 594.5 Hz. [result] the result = 1.74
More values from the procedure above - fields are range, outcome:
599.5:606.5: 2.03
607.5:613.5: 1.15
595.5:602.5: 1.94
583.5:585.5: 1.77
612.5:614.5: 0.959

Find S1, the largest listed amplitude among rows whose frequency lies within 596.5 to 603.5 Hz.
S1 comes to 2.23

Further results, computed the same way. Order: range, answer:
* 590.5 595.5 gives 1.94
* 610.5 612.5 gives 1.66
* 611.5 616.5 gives 1.39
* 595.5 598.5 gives 2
